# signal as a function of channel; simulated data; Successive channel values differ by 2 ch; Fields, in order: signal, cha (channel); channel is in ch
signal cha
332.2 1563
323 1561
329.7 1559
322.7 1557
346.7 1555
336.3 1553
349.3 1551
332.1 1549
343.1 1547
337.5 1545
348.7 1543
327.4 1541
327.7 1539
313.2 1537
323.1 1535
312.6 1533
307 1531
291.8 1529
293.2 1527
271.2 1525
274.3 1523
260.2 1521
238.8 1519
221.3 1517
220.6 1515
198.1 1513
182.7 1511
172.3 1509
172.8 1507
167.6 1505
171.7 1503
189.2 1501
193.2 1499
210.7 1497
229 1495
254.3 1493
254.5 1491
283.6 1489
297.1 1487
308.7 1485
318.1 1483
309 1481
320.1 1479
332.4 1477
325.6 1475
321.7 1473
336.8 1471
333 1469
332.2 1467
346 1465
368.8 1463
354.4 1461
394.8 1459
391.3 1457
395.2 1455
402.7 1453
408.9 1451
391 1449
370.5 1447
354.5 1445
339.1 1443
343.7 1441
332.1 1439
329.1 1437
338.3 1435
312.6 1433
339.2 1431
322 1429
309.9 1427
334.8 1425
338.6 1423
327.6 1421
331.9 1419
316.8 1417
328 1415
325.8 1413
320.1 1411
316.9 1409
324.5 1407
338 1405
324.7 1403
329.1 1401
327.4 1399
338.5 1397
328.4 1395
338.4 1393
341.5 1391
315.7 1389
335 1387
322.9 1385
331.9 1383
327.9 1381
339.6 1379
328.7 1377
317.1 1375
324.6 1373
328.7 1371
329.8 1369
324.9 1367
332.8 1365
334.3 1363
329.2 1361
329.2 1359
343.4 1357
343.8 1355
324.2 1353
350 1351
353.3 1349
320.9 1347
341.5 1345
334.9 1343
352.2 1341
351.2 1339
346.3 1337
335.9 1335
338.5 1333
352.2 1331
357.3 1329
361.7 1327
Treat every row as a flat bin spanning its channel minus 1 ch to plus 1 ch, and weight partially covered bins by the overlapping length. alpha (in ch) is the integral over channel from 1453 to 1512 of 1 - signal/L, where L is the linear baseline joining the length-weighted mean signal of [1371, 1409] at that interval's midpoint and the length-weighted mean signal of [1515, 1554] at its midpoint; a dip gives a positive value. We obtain 4.99 ch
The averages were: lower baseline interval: 329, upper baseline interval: 304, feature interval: 287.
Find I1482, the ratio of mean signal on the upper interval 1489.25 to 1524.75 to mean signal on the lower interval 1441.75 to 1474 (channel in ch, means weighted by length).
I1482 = 0.59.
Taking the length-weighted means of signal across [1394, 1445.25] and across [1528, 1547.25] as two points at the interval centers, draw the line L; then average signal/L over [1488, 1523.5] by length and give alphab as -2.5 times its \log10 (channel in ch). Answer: 0.44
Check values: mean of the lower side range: 329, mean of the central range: 216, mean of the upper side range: 322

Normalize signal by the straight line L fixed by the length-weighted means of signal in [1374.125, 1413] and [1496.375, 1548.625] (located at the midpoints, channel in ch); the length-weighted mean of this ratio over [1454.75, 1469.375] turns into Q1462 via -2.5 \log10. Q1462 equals -0.243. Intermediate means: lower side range 329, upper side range 258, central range 364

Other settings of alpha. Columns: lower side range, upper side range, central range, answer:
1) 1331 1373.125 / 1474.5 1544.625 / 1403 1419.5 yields -0.8 ch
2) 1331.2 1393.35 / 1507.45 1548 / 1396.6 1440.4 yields -1.8 ch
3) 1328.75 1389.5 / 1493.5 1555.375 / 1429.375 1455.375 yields -4.9 ch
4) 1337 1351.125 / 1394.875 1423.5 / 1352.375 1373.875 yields 0.5 ch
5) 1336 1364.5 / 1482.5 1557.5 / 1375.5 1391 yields -0.2 ch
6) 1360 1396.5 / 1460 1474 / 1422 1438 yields 0.4 ch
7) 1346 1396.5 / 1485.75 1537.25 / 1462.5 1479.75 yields -4.3 ch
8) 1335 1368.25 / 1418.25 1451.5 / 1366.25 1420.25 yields 1.9 ch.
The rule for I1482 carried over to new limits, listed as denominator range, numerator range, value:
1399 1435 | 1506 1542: 0.80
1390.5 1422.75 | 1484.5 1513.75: 0.66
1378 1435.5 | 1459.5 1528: 0.81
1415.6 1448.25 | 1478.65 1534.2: 0.74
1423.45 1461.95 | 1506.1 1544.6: 0.75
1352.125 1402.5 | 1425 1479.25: 1.06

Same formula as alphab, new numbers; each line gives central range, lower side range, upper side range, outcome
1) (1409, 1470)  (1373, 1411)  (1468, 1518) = -0.19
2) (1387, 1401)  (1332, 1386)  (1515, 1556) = -0.01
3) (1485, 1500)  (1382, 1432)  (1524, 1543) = 0.25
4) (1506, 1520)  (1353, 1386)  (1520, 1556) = 0.50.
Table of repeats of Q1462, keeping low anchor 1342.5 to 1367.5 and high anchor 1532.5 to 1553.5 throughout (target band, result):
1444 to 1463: -0.15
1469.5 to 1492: 0.08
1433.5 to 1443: 0.00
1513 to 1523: 0.38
